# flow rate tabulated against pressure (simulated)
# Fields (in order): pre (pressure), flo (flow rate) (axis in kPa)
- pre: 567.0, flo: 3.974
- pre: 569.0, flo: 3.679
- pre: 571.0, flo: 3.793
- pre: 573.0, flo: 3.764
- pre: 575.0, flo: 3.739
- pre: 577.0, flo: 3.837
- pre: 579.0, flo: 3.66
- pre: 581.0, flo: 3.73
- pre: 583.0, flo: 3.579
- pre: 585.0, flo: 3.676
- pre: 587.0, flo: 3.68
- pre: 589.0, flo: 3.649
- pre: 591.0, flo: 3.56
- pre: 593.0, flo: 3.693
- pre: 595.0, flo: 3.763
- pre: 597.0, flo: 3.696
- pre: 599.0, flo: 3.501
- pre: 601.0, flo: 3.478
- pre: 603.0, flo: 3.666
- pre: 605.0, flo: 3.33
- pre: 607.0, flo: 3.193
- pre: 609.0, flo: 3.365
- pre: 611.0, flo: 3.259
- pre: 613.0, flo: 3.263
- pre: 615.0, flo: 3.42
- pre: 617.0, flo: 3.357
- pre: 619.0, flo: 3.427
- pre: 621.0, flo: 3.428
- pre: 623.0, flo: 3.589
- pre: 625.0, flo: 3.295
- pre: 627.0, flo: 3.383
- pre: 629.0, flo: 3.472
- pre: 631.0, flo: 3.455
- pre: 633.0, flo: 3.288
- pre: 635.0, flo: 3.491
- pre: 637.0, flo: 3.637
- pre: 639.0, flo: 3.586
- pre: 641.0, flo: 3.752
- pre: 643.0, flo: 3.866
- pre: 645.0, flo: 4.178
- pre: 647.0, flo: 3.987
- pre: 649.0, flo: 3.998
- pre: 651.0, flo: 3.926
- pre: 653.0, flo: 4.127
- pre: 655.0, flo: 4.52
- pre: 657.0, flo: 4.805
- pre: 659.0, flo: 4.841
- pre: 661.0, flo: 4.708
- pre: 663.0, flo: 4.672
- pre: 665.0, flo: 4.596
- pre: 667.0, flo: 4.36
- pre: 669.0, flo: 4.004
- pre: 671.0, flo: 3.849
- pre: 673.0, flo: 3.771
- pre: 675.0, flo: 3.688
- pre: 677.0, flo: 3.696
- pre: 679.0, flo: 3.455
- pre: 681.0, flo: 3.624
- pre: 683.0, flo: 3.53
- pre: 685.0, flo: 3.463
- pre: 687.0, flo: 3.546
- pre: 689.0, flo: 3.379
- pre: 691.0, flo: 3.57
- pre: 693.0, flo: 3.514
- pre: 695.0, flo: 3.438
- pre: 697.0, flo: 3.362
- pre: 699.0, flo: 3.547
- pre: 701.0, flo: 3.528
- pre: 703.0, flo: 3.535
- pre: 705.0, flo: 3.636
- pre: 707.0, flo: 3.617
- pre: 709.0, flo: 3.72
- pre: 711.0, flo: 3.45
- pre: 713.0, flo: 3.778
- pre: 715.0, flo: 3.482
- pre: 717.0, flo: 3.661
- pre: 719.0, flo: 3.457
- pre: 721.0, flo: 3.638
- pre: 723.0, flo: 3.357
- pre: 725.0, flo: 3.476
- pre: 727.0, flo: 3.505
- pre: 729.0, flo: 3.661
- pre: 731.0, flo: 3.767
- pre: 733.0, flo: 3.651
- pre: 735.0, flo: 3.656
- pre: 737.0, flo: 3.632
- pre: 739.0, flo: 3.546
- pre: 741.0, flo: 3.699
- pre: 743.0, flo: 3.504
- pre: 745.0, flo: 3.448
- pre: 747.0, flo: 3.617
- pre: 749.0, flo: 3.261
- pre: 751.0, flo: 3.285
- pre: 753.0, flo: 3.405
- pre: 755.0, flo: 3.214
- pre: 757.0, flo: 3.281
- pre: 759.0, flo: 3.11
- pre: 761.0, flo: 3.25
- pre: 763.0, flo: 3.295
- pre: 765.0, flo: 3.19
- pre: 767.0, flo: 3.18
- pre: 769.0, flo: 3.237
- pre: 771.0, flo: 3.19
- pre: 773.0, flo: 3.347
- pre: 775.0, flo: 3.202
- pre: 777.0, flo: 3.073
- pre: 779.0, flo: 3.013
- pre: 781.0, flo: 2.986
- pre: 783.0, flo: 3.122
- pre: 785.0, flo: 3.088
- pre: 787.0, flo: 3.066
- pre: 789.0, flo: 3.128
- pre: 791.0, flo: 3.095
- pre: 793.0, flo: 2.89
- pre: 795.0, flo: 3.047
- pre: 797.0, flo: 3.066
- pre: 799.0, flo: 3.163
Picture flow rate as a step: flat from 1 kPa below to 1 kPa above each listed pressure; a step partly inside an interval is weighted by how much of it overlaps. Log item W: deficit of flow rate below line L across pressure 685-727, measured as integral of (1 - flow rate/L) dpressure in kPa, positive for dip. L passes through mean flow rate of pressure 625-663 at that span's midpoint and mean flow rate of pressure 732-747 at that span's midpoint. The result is 2.1 kPa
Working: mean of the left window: 3.95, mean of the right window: 3.59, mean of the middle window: 3.53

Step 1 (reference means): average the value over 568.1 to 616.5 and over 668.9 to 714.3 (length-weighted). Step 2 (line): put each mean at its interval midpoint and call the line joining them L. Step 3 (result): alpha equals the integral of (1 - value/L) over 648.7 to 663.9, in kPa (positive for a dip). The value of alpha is -3.8 kPa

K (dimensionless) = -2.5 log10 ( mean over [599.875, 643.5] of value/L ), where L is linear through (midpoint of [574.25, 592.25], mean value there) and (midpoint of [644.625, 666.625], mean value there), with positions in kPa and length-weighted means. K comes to 0.18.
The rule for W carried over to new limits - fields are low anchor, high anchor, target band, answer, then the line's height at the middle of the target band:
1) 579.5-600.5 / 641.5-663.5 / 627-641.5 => 2.1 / 4.12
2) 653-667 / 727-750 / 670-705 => 5.7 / 4.26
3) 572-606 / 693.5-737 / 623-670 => -4.9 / 3.61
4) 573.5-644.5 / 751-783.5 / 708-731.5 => -2.0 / 3.3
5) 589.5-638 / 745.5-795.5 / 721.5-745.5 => -2.4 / 3.25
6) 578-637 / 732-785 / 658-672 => -4.1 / 3.43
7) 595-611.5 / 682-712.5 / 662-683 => -2.6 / 3.51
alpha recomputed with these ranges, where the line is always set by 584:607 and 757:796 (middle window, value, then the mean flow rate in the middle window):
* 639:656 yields -2.7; 4.02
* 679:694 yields -0.7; 3.51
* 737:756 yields -1.4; 3.45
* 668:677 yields -1.1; 3.81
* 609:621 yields 0.6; 3.35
